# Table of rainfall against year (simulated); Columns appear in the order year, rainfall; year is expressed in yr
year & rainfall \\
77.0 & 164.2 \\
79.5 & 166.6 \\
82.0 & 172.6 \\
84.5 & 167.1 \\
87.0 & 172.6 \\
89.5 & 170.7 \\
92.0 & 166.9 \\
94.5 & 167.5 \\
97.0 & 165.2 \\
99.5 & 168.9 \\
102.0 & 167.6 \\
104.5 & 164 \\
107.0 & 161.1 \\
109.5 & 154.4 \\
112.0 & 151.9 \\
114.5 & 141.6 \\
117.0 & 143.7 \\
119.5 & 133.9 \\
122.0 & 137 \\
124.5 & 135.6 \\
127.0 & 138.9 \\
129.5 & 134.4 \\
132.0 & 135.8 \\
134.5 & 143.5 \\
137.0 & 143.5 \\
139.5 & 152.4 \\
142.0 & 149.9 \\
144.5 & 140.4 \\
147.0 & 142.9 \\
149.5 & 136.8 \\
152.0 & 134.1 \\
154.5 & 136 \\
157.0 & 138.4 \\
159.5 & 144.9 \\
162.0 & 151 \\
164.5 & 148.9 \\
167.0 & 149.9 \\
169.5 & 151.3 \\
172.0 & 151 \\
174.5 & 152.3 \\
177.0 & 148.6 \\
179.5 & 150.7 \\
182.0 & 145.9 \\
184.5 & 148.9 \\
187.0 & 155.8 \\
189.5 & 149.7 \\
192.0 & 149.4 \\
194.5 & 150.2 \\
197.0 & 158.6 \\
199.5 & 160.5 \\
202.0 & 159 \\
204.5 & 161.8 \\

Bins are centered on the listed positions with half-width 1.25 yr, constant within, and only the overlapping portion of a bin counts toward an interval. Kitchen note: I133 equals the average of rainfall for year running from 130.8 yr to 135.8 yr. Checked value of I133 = 140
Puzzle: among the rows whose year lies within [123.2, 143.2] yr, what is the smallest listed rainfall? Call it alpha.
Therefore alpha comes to 134.4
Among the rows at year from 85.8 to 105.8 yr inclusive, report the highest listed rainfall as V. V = 172.6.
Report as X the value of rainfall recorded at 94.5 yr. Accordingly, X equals 167.5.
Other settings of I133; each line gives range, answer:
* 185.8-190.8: 153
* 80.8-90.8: 171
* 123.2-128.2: 137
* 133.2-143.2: 147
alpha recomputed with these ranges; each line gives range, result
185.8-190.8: 149.7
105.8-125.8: 133.9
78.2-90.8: 166.6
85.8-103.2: 165.2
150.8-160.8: 134.1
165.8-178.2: 148.6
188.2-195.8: 149.4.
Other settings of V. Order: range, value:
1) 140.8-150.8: 149.9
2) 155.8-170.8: 151.3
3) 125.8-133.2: 138.9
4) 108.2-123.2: 154.4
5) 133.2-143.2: 152.4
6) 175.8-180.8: 150.7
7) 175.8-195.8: 155.8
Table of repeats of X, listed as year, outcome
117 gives 143.7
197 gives 158.6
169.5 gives 151.3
